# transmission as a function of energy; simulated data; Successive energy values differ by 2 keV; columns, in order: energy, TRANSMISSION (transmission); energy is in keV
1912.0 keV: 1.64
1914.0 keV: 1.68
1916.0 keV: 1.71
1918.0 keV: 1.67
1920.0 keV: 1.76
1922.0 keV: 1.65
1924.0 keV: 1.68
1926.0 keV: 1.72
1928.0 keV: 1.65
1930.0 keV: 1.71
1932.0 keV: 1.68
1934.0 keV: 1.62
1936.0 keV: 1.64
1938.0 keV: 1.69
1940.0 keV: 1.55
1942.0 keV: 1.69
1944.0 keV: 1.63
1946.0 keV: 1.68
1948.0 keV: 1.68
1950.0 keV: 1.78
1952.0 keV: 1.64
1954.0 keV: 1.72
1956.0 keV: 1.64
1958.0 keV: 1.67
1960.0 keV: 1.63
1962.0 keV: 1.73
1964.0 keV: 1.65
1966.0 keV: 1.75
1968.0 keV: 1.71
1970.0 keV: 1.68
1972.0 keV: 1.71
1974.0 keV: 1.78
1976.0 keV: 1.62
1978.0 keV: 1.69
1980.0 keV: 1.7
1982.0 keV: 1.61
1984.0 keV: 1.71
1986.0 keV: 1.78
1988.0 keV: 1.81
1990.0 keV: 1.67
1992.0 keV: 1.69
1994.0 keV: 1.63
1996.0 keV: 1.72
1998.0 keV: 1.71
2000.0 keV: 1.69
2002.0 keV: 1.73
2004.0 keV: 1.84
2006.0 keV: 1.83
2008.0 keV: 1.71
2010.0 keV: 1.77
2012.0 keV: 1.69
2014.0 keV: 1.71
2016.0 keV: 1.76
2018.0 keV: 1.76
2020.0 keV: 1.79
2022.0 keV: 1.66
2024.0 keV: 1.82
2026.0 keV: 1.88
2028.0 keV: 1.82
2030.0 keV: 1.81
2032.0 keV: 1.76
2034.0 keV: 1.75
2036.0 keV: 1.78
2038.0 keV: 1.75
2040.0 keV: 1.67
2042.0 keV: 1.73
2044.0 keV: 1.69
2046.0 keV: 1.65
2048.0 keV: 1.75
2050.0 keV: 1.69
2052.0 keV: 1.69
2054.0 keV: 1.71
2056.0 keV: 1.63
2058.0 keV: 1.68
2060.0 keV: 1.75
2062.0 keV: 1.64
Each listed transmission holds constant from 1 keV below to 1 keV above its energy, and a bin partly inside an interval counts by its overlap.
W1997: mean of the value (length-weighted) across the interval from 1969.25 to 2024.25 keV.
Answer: 1.72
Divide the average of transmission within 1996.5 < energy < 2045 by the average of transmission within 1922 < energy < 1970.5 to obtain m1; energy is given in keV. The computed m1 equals 1.0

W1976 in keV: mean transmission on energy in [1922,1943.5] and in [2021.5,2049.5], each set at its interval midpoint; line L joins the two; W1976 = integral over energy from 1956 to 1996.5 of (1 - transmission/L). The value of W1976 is 0.11 keV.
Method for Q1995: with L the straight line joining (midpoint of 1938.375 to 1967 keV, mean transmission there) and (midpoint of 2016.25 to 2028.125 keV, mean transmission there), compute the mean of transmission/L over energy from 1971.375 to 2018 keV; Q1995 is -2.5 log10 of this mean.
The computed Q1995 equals 0.01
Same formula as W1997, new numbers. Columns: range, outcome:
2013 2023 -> 1.74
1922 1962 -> 1.67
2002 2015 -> 1.76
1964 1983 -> 1.69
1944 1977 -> 1.69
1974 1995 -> 1.7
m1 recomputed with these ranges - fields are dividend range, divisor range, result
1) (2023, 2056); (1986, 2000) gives 1.02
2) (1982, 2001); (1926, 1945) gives 1.03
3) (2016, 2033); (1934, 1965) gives 1.07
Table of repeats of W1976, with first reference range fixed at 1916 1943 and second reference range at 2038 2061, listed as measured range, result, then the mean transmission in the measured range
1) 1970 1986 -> -0.11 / 1.69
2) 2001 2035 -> -1.60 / 1.77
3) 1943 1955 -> -0.09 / 1.69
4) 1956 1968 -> -0.04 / 1.68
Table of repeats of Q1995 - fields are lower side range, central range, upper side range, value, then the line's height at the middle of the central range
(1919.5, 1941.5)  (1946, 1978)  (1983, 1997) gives 0.00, 1.69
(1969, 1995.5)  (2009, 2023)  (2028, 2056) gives -0.01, 1.71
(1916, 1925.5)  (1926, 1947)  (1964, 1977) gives 0.03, 1.7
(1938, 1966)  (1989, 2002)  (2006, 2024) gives 0.02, 1.72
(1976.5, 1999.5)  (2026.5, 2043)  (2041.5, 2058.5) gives -0.04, 1.69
